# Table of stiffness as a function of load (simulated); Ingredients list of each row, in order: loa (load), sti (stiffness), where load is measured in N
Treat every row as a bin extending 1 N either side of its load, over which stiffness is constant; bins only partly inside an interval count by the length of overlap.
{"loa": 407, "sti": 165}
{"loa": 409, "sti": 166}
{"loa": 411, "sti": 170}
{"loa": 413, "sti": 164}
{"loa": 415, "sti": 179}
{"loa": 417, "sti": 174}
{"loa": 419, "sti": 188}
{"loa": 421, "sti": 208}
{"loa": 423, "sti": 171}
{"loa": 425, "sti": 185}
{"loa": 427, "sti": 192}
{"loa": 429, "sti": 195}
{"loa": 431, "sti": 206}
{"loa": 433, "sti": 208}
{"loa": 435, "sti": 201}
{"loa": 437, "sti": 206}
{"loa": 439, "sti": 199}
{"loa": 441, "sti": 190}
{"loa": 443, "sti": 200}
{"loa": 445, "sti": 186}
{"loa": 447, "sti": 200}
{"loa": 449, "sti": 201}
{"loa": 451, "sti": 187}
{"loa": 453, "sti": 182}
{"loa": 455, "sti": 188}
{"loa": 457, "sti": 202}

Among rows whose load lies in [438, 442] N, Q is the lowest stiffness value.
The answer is 190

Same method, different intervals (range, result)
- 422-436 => 171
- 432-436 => 201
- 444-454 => 182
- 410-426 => 164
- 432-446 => 186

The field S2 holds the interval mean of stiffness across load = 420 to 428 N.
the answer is 189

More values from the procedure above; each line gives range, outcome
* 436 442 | 198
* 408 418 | 171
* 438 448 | 195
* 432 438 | 205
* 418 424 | 189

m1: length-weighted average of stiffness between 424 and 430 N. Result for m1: 191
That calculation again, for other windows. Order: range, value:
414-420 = 180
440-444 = 195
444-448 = 193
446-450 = 200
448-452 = 194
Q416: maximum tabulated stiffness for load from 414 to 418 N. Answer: 179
